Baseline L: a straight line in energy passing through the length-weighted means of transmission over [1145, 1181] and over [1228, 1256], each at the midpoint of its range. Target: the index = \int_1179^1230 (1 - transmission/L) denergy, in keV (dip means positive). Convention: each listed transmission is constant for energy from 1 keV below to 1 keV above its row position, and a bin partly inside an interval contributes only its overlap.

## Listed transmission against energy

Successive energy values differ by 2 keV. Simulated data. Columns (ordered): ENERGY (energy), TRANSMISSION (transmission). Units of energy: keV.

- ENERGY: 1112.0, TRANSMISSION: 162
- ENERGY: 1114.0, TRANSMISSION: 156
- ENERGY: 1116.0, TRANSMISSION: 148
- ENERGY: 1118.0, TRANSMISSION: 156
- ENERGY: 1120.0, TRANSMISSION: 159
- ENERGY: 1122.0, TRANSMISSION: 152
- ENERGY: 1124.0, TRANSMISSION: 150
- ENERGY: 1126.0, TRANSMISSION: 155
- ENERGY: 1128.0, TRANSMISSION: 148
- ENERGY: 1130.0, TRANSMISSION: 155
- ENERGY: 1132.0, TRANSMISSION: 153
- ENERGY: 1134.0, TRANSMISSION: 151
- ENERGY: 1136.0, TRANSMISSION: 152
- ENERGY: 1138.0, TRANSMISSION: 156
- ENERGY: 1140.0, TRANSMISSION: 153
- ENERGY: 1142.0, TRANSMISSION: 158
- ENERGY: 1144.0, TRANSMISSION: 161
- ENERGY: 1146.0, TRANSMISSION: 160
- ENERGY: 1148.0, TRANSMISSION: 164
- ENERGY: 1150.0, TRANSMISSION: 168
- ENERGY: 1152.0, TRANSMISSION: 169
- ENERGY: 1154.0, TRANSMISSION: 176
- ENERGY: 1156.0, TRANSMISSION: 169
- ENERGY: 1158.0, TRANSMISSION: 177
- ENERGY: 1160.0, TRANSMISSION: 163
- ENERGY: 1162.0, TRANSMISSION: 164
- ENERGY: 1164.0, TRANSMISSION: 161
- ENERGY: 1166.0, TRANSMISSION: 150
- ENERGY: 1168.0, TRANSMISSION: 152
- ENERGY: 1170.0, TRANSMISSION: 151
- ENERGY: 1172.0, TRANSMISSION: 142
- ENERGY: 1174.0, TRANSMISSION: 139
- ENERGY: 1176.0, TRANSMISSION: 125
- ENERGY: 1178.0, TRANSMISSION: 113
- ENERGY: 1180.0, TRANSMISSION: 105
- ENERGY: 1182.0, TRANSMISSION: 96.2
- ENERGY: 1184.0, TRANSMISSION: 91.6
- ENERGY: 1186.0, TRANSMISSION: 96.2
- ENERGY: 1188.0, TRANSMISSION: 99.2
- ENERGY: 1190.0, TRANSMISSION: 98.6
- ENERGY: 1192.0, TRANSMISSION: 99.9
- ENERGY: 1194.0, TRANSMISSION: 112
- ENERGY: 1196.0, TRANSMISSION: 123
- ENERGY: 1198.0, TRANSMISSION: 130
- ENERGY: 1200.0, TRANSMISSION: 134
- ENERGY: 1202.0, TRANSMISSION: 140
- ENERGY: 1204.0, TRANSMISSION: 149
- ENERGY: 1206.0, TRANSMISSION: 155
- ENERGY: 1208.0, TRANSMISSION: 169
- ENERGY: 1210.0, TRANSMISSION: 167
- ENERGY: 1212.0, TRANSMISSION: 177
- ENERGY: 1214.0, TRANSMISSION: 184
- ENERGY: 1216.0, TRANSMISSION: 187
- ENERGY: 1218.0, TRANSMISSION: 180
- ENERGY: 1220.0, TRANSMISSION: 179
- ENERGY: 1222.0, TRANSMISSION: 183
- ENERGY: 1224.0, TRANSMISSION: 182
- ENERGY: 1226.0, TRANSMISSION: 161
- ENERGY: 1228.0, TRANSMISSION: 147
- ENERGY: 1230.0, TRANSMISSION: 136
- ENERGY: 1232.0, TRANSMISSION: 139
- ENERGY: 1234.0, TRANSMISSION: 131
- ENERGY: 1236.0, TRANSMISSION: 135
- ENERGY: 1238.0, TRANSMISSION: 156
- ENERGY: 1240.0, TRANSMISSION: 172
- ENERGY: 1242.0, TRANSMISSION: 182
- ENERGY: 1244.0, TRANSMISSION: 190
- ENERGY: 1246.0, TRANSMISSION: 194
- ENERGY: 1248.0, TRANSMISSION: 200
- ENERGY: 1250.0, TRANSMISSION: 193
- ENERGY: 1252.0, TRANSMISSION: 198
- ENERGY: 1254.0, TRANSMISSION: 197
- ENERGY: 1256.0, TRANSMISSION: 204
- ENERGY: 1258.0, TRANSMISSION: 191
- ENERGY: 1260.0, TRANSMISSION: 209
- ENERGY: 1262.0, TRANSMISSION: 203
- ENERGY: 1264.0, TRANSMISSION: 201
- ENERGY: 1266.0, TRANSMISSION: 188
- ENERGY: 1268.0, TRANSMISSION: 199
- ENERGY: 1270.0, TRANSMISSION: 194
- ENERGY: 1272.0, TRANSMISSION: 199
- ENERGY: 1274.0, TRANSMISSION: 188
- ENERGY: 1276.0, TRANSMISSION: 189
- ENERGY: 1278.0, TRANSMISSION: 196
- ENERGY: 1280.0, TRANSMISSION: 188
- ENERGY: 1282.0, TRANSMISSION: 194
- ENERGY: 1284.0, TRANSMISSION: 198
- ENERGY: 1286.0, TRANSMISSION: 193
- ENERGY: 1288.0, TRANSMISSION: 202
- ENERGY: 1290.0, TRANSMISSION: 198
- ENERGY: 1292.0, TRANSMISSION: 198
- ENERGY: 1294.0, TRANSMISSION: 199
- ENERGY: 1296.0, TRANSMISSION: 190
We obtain 6.69 keV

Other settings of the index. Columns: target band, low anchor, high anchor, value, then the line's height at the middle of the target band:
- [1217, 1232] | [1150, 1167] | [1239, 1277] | 1.60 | 185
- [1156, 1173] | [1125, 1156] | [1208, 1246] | 0.31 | 161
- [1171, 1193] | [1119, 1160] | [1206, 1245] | 7.16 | 163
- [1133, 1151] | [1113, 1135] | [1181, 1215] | -1.29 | 148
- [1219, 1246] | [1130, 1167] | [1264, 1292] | 3.06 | 183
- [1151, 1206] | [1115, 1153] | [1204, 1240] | 8.52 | 159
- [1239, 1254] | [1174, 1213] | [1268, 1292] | -1.98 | 168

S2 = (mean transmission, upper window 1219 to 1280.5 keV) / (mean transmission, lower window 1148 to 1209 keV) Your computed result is 1.3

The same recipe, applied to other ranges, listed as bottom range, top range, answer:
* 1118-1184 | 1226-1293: 1.23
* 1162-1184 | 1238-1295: 1.46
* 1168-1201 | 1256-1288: 1.67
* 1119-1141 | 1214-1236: 1.06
